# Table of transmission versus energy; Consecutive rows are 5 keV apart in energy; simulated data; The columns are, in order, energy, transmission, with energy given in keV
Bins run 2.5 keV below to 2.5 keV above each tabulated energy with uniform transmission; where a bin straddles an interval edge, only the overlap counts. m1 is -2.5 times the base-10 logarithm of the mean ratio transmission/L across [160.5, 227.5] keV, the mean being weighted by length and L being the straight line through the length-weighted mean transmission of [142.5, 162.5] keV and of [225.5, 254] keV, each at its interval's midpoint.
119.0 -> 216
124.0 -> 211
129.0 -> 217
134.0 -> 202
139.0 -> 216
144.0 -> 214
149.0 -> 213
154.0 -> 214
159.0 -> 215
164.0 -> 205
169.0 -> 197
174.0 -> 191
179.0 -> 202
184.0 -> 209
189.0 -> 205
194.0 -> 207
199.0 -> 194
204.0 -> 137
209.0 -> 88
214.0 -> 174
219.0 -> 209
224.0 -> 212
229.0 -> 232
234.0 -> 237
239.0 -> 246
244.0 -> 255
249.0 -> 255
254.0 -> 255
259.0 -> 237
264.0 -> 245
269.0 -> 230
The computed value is 0.21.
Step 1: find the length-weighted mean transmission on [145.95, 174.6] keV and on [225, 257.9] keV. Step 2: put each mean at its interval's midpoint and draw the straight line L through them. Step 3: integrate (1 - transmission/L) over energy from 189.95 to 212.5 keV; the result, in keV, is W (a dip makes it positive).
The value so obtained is 6.5 keV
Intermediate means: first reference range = 207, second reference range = 245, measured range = 161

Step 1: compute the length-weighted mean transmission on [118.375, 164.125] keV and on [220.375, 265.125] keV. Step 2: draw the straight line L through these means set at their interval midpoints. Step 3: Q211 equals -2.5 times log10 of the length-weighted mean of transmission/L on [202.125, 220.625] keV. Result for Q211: 0.48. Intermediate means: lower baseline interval 213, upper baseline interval 241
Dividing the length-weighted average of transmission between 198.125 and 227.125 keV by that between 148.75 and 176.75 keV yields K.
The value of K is 0.8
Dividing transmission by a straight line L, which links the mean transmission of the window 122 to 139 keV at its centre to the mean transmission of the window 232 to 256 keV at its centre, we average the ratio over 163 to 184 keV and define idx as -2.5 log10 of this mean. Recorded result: 0.133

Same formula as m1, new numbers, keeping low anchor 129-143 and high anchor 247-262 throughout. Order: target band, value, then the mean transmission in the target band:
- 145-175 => 0.06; 207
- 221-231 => 0.09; 221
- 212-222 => 0.22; 193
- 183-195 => 0.11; 207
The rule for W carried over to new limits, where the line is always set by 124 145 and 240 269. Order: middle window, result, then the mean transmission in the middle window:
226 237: 0.3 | 234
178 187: 0.8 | 206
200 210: 4.5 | 128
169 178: 1.2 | 194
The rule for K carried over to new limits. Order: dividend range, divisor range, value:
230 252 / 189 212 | 1.53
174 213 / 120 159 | 0.84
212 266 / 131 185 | 1.12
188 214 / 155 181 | 0.81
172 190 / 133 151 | 0.95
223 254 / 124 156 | 1.14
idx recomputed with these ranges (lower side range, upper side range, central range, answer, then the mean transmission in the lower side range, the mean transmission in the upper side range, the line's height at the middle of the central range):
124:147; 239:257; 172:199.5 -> 0.14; 212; 253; 230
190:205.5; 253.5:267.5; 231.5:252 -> -0.10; 185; 243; 226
